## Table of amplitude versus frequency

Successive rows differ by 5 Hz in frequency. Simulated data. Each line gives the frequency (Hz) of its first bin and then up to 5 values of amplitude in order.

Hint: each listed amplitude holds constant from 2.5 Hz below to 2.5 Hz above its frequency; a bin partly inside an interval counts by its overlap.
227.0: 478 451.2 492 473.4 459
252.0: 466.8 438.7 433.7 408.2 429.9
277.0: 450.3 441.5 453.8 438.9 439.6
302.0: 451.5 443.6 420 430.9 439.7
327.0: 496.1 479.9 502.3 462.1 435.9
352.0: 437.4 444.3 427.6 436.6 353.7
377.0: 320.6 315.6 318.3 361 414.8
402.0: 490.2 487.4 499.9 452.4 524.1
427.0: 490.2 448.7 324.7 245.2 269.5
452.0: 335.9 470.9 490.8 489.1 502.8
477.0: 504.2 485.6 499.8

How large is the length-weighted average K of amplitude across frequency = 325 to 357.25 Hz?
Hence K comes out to 466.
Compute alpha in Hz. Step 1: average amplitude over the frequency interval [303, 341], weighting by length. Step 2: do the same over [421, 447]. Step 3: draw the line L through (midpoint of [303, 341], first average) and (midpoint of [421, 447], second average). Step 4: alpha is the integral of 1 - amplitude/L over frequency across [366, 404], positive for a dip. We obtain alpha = 4.1 Hz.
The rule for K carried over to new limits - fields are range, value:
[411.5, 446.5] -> 413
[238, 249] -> 470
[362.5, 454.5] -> 395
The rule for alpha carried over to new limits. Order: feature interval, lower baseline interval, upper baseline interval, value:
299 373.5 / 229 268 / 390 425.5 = 2.3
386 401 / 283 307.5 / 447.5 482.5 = 2.3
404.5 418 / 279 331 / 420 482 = -1.6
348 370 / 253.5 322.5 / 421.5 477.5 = -0.3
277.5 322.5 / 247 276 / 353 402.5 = -2.1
